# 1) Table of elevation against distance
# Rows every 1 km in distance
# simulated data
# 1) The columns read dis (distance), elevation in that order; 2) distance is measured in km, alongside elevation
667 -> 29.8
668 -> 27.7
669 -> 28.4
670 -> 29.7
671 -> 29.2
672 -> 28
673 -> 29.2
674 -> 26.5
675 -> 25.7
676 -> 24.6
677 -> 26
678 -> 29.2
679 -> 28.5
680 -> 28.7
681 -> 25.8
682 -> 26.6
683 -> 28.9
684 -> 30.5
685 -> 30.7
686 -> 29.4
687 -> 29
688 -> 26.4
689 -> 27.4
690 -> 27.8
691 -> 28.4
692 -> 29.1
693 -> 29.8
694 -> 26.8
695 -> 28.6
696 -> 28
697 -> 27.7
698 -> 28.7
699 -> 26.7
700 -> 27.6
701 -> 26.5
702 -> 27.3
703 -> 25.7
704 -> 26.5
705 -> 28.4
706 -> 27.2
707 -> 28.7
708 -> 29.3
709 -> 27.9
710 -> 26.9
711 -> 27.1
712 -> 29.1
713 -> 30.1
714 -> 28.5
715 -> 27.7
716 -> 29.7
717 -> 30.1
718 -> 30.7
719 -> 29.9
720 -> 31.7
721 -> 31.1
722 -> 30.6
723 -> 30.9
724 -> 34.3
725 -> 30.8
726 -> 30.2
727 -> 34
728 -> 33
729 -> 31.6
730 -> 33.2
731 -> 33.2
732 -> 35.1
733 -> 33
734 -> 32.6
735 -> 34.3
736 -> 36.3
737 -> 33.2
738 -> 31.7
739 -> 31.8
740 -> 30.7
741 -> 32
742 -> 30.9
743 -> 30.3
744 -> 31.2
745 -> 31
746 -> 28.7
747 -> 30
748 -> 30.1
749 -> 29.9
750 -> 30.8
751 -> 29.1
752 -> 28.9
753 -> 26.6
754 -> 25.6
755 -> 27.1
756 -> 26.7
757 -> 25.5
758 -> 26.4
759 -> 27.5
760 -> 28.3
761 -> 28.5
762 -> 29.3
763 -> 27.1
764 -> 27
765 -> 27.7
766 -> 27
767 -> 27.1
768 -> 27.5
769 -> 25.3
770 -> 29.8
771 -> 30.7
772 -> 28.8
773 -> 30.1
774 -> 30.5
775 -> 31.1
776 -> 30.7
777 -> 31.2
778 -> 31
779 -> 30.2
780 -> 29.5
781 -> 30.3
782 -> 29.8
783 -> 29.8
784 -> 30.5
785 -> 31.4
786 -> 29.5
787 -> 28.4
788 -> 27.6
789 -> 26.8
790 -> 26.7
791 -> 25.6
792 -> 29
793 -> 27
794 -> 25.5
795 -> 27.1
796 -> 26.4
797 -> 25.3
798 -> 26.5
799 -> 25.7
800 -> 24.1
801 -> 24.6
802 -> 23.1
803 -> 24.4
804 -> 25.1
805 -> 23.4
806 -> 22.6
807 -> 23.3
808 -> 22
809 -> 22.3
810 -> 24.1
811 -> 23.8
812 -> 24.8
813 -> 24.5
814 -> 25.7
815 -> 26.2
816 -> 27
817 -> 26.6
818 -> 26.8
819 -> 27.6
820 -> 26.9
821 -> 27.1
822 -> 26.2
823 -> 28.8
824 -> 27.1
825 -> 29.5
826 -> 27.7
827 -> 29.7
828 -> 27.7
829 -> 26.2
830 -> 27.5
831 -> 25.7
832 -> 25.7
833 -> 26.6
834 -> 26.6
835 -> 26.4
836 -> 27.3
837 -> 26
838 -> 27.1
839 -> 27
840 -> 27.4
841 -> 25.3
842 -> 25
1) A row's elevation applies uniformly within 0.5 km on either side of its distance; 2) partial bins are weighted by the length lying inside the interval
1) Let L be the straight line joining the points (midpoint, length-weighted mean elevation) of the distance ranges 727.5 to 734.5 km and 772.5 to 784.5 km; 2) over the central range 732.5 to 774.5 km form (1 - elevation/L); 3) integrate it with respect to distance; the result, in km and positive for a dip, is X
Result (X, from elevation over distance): 3.2 km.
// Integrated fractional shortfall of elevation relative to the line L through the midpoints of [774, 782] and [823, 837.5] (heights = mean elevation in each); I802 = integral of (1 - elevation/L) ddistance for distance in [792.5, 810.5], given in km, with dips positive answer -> 2.8 km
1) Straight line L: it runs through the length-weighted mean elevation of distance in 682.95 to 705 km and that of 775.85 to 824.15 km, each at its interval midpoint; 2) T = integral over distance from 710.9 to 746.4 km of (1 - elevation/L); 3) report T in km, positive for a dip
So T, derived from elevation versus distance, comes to -4.9 km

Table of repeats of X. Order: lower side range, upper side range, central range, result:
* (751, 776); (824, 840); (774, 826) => 1.2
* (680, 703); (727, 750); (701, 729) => 0.5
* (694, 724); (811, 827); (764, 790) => -1.6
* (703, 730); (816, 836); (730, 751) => -1.8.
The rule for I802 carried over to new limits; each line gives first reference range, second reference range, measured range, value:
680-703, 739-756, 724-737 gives -1.82 km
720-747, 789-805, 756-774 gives 0.62 km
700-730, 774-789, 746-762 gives 0.89 km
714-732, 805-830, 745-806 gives 1.03 km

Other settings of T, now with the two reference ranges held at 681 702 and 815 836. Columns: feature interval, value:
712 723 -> -0.81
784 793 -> -0.25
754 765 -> 0.15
